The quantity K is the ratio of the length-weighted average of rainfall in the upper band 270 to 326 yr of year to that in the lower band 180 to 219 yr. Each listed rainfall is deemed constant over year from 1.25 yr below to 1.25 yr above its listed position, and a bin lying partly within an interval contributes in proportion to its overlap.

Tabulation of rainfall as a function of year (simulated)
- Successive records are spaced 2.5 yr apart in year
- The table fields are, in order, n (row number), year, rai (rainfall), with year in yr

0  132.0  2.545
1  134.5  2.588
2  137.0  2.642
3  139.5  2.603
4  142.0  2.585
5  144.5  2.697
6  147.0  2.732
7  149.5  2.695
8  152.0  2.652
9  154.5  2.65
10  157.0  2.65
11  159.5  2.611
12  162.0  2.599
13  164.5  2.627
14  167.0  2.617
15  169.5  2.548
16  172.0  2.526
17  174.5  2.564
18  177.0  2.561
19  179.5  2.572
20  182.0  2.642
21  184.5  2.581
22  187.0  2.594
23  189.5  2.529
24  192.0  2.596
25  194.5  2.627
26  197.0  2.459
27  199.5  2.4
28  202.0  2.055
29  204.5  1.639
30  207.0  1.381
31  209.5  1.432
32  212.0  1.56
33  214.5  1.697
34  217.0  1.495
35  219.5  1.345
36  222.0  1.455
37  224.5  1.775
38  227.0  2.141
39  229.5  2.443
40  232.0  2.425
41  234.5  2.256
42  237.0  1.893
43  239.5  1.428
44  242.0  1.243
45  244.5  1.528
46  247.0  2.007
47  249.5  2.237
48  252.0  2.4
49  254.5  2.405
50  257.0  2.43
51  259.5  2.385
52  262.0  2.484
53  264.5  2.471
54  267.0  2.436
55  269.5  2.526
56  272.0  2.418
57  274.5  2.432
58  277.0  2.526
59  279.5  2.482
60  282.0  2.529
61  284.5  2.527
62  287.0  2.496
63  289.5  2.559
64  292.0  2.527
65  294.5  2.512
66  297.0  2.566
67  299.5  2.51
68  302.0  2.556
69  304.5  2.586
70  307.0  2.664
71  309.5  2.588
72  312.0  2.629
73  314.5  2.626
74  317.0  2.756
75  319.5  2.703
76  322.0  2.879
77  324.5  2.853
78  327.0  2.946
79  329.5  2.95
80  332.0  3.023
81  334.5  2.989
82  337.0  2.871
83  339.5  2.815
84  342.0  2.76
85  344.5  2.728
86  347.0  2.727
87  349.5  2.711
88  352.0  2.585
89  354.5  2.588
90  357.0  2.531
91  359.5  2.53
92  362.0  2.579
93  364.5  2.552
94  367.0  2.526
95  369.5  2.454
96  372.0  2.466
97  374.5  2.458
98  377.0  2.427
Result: 1.2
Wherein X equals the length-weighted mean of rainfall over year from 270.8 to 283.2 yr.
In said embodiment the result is 2.48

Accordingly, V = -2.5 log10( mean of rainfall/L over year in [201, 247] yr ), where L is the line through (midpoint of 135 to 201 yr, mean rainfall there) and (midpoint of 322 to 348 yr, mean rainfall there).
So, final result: 0.47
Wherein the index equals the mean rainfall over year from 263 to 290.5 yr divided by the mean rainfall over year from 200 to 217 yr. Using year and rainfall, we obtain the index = 1.51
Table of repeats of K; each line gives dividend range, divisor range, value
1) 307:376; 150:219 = 1.16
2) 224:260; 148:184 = 0.79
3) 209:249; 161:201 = 0.69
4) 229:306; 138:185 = 0.89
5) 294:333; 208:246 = 1.56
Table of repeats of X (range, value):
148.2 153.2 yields 2.67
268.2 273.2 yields 2.47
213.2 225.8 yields 1.56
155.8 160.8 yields 2.63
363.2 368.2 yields 2.54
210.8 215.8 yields 1.63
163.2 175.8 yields 2.58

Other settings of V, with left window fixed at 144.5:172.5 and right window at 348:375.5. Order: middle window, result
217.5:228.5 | 0.474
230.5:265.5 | 0.223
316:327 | -0.102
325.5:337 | -0.159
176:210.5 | 0.144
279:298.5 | 0.022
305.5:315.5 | -0.024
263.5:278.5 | 0.050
